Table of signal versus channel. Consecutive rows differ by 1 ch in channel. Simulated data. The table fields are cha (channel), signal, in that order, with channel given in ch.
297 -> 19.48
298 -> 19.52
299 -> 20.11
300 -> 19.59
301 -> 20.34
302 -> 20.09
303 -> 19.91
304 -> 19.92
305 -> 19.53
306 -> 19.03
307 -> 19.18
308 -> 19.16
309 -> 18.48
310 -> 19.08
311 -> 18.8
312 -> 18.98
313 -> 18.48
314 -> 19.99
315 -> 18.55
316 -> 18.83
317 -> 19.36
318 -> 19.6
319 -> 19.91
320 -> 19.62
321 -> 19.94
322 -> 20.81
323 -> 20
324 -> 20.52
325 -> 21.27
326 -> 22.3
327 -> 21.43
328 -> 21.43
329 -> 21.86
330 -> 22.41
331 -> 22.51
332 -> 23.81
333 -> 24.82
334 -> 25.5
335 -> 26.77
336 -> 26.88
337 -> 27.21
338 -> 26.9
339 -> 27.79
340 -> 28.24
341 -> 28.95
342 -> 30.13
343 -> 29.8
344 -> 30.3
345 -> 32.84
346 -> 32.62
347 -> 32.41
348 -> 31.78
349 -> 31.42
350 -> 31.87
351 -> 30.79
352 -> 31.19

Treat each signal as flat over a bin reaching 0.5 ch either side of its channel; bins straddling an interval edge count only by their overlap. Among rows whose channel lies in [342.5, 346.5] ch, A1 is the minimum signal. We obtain 29.8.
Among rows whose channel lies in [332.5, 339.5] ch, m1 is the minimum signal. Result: 24.82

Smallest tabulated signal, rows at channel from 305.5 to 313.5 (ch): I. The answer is 18.48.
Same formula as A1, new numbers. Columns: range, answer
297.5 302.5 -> 19.52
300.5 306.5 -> 19.03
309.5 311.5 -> 18.8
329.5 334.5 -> 22.41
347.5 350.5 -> 31.42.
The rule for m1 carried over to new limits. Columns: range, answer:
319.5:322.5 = 19.62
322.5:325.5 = 20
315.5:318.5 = 18.83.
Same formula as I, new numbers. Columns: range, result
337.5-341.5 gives 26.9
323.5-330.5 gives 20.52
